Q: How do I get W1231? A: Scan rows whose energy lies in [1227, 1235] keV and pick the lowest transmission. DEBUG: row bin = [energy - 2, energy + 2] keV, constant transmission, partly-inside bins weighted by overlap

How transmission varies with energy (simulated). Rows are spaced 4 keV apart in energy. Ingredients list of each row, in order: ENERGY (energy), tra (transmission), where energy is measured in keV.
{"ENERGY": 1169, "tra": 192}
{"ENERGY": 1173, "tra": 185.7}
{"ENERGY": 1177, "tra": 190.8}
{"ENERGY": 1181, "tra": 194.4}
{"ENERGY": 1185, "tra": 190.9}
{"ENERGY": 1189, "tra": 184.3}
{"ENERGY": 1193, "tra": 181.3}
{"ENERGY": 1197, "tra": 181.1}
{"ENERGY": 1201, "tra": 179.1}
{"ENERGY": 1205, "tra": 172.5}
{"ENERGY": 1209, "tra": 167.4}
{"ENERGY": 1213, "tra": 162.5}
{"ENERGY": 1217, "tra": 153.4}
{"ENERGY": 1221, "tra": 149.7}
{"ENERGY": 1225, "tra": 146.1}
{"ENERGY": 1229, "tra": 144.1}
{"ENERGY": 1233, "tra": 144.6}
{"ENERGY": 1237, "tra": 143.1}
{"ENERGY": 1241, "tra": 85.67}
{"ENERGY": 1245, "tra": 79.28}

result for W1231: 144.1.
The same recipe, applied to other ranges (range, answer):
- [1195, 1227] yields 146.1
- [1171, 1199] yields 181.1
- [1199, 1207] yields 172.5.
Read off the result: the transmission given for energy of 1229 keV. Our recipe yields 144.1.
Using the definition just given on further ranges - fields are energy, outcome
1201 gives 179.1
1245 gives 79.28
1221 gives 149.7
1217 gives 153.4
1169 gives 192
